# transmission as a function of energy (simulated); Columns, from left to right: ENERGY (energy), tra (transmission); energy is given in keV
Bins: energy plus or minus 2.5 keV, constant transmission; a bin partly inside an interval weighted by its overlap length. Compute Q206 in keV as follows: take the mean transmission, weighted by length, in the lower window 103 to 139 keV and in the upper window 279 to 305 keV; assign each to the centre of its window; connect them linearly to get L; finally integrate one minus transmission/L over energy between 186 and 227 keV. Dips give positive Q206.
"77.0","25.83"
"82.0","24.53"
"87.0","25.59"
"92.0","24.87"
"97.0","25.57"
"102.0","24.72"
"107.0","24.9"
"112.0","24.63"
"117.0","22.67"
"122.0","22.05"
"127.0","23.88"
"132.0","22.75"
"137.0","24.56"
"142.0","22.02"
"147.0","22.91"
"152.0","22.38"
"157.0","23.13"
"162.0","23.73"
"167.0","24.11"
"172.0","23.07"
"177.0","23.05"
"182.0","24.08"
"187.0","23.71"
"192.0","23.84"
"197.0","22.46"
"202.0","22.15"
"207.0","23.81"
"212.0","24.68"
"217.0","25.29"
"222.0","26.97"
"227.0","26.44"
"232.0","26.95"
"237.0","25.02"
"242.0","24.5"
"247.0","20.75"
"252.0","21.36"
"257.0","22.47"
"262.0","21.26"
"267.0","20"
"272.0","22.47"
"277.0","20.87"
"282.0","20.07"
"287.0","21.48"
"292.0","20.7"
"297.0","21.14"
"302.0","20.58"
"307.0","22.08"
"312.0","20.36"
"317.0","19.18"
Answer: -3.8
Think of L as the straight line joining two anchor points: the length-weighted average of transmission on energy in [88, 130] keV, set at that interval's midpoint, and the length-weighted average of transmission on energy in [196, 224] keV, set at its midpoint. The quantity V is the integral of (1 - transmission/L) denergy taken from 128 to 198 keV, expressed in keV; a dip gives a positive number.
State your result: 2.7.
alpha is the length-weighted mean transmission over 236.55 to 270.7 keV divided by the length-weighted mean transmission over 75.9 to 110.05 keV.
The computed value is 0.88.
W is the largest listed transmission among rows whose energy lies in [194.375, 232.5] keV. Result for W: 26.97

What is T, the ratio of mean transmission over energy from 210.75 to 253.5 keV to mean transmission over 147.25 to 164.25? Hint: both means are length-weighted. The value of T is 1.07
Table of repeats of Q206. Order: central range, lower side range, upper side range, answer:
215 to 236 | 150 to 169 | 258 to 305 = -4.05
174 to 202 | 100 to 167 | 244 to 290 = -0.97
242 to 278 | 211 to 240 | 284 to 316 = 3.15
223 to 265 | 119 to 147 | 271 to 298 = -4.05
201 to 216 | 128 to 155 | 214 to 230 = 1.06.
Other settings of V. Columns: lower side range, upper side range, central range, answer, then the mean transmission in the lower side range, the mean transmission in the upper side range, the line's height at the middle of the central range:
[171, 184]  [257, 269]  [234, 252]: -1.4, 23.4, 21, 21.6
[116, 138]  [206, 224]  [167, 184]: 0.6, 23.1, 25.3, 24.3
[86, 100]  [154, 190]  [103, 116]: 0.2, 25.3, 23.5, 24.9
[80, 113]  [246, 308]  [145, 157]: 0.6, 25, 21.2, 23.8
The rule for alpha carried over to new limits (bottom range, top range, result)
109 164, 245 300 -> 0.91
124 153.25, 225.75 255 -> 1.04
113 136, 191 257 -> 1.05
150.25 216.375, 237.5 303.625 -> 0.92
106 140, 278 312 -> 0.89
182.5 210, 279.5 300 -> 0.90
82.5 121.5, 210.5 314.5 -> 0.92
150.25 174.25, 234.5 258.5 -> 0.98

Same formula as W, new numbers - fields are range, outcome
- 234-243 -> 25.02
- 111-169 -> 24.63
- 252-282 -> 22.47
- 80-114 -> 25.59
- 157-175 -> 24.11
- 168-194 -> 24.08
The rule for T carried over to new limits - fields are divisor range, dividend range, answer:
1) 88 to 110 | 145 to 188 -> 0.93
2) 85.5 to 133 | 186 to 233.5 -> 1.02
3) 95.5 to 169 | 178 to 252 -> 1.03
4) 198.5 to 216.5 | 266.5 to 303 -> 0.89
